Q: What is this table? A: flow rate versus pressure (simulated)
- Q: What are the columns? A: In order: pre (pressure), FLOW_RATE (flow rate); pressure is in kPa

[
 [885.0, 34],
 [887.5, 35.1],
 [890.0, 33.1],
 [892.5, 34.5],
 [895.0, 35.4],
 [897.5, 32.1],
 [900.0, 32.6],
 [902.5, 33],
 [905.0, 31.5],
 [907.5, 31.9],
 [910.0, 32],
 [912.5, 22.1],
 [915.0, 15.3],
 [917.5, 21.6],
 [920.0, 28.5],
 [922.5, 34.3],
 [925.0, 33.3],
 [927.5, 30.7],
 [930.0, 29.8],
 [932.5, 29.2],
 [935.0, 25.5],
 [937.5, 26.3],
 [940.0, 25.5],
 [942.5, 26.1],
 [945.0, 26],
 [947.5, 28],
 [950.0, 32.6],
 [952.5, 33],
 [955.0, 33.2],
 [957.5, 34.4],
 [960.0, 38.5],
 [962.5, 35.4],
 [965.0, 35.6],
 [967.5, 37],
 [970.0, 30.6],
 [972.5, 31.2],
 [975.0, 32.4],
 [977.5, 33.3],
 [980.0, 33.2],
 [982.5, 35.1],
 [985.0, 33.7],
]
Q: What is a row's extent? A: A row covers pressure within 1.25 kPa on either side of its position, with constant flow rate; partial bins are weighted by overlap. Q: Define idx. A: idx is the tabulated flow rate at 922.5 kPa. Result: 34.3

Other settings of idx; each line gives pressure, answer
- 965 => 35.6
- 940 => 25.5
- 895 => 35.4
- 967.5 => 37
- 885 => 34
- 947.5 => 28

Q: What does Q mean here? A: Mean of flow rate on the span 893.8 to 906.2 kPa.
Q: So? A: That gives 32.9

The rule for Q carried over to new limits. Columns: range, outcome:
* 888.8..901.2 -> 33.5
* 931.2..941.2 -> 26.6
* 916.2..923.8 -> 28.1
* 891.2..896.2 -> 34.9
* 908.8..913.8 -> 26.9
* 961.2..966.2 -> 35.5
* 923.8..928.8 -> 32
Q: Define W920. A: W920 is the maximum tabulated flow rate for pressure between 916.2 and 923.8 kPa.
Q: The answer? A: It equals 34.3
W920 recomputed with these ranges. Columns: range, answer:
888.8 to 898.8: 35.4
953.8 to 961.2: 38.5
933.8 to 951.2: 32.6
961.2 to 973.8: 37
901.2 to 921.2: 33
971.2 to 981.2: 33.3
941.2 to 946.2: 26.1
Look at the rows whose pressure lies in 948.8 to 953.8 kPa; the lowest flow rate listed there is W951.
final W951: 32.6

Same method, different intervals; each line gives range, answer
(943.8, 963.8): 26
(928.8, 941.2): 25.5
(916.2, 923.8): 21.6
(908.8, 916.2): 15.3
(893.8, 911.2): 31.5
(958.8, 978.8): 30.6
